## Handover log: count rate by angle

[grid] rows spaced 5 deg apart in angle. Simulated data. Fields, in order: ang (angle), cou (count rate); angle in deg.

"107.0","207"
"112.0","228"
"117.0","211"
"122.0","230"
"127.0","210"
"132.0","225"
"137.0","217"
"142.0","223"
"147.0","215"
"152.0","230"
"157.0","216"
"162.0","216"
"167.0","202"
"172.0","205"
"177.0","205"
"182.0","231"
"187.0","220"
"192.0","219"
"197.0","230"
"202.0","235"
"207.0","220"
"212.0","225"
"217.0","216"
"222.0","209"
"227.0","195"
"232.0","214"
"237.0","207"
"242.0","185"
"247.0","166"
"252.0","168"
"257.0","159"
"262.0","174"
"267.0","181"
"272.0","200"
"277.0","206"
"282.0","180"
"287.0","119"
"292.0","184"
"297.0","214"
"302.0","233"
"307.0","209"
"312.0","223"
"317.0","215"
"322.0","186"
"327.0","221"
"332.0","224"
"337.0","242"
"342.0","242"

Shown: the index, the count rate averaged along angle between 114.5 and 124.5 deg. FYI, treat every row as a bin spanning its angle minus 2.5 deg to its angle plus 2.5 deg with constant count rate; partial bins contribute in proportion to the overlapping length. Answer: 220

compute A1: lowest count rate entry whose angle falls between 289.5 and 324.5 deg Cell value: 184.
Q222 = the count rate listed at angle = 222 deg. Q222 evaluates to 209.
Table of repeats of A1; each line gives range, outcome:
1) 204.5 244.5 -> 185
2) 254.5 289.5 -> 119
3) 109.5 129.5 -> 210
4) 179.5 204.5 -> 219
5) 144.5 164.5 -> 215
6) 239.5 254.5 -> 166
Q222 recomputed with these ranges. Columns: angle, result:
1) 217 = 216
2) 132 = 225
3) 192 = 219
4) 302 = 233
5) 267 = 181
